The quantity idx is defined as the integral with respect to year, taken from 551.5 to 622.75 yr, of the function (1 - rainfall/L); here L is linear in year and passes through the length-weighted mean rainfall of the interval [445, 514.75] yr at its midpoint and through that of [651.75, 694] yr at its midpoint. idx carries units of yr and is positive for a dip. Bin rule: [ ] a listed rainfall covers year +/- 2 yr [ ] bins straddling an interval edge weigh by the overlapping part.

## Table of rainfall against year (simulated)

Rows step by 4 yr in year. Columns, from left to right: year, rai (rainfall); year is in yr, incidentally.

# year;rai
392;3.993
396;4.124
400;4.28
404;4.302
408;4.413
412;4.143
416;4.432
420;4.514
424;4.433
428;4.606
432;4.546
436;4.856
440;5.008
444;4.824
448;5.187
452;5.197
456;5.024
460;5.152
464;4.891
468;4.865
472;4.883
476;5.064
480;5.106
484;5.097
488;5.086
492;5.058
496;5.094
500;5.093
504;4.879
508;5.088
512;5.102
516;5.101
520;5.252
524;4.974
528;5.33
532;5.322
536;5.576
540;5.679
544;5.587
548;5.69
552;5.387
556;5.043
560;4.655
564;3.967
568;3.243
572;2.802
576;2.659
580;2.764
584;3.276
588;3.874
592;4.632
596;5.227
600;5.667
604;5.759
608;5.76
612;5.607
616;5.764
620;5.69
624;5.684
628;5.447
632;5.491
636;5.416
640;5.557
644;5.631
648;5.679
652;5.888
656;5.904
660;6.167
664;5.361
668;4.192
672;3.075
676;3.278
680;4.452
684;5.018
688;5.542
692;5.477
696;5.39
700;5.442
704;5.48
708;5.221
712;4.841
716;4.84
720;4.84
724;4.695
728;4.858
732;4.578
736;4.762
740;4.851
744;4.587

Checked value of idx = 6.1 yr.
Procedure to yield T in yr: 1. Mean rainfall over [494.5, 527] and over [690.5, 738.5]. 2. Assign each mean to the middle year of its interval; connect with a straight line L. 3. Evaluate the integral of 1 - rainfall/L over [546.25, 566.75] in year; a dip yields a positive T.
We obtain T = 0.8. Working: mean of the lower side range 5.08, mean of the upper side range 5.03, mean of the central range 4.88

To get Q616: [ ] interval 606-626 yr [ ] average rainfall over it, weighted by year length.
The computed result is 5.7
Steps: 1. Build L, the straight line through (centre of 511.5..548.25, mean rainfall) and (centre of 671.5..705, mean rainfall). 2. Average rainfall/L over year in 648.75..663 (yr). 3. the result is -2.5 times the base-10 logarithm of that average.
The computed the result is -0.192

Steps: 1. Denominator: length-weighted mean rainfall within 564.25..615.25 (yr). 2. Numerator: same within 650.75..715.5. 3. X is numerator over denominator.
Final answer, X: 1.17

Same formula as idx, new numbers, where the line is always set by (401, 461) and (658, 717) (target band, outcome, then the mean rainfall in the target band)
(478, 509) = -2.0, 5.06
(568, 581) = 5.4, 2.82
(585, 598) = 1.0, 4.48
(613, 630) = -2.7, 5.64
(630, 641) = -1.4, 5.48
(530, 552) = -3.5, 5.55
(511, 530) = -1.5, 5.15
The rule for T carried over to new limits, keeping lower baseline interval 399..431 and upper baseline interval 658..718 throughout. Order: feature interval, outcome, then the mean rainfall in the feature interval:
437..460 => -3.0 yr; 5.05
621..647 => -4.0 yr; 5.55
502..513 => -1.1 yr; 5.02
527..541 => -2.6 yr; 5.47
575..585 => 3.9 yr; 2.89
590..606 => -1.9 yr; 5.32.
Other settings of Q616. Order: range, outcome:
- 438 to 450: 5.01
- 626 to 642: 5.48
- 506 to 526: 5.1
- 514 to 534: 5.2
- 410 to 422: 4.36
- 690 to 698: 5.43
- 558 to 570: 3.96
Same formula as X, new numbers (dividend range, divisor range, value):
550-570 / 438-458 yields 0.88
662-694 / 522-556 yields 0.84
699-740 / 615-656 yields 0.88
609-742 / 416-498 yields 1.05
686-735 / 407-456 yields 1.08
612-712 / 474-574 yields 1.06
